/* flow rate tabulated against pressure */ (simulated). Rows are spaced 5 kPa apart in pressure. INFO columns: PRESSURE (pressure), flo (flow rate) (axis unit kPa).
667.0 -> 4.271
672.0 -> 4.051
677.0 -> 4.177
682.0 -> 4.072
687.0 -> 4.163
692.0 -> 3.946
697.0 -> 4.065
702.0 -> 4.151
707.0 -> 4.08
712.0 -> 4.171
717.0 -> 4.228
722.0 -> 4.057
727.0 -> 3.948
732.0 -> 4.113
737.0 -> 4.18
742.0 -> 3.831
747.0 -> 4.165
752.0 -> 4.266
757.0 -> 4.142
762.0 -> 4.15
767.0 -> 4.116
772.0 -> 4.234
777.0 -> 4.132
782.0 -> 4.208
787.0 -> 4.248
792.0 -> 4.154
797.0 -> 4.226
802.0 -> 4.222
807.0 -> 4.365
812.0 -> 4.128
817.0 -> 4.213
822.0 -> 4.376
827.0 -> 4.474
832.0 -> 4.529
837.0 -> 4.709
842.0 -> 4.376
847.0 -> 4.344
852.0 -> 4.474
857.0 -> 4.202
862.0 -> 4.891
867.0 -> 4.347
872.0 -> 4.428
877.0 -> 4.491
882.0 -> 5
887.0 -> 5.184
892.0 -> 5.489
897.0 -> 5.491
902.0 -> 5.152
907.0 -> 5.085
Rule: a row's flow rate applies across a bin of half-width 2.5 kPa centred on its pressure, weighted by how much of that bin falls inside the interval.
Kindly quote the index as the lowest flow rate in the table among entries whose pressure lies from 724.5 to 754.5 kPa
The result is 3.831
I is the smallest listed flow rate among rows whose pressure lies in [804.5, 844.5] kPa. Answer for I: 4.128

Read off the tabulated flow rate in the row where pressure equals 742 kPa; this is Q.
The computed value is 3.831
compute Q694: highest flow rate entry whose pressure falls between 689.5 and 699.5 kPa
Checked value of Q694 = 4.065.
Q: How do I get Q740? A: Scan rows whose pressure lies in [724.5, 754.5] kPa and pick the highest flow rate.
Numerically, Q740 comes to 4.266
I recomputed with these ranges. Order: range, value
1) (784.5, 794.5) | 4.154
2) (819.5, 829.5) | 4.376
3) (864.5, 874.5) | 4.347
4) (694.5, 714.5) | 4.065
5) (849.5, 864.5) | 4.202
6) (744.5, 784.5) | 4.116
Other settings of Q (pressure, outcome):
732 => 4.113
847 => 4.344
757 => 4.142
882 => 5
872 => 4.428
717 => 4.228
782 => 4.208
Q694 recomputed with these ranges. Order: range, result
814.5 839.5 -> 4.709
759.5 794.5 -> 4.248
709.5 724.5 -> 4.228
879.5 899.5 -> 5.491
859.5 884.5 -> 5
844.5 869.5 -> 4.891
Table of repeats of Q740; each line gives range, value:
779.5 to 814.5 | 4.365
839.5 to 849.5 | 4.376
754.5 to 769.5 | 4.15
